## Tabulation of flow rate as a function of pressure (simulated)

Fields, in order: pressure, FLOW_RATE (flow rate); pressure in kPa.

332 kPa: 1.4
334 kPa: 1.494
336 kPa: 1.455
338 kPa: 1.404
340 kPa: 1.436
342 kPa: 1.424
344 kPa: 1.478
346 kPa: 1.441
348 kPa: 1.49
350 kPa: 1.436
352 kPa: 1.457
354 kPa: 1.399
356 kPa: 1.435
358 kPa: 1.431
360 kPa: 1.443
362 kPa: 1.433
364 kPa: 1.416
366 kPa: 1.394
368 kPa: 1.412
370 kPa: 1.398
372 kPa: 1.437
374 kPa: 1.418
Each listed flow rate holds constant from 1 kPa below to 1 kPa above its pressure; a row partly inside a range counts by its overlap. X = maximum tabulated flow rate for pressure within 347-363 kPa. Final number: 1.49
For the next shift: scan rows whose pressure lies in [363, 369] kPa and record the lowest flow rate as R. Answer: 1.394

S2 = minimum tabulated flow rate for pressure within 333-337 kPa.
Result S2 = 1.455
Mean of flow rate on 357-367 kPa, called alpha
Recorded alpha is 1.42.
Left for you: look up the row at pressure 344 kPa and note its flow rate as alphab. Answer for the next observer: 1.478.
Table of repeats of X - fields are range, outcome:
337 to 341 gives 1.436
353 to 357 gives 1.435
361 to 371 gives 1.433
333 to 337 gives 1.494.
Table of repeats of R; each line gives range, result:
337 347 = 1.404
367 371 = 1.398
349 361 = 1.399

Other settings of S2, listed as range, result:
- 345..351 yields 1.436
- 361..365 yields 1.416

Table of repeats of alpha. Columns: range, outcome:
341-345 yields 1.45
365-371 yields 1.4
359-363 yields 1.44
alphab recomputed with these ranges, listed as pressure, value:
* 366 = 1.394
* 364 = 1.416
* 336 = 1.455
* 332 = 1.4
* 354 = 1.399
